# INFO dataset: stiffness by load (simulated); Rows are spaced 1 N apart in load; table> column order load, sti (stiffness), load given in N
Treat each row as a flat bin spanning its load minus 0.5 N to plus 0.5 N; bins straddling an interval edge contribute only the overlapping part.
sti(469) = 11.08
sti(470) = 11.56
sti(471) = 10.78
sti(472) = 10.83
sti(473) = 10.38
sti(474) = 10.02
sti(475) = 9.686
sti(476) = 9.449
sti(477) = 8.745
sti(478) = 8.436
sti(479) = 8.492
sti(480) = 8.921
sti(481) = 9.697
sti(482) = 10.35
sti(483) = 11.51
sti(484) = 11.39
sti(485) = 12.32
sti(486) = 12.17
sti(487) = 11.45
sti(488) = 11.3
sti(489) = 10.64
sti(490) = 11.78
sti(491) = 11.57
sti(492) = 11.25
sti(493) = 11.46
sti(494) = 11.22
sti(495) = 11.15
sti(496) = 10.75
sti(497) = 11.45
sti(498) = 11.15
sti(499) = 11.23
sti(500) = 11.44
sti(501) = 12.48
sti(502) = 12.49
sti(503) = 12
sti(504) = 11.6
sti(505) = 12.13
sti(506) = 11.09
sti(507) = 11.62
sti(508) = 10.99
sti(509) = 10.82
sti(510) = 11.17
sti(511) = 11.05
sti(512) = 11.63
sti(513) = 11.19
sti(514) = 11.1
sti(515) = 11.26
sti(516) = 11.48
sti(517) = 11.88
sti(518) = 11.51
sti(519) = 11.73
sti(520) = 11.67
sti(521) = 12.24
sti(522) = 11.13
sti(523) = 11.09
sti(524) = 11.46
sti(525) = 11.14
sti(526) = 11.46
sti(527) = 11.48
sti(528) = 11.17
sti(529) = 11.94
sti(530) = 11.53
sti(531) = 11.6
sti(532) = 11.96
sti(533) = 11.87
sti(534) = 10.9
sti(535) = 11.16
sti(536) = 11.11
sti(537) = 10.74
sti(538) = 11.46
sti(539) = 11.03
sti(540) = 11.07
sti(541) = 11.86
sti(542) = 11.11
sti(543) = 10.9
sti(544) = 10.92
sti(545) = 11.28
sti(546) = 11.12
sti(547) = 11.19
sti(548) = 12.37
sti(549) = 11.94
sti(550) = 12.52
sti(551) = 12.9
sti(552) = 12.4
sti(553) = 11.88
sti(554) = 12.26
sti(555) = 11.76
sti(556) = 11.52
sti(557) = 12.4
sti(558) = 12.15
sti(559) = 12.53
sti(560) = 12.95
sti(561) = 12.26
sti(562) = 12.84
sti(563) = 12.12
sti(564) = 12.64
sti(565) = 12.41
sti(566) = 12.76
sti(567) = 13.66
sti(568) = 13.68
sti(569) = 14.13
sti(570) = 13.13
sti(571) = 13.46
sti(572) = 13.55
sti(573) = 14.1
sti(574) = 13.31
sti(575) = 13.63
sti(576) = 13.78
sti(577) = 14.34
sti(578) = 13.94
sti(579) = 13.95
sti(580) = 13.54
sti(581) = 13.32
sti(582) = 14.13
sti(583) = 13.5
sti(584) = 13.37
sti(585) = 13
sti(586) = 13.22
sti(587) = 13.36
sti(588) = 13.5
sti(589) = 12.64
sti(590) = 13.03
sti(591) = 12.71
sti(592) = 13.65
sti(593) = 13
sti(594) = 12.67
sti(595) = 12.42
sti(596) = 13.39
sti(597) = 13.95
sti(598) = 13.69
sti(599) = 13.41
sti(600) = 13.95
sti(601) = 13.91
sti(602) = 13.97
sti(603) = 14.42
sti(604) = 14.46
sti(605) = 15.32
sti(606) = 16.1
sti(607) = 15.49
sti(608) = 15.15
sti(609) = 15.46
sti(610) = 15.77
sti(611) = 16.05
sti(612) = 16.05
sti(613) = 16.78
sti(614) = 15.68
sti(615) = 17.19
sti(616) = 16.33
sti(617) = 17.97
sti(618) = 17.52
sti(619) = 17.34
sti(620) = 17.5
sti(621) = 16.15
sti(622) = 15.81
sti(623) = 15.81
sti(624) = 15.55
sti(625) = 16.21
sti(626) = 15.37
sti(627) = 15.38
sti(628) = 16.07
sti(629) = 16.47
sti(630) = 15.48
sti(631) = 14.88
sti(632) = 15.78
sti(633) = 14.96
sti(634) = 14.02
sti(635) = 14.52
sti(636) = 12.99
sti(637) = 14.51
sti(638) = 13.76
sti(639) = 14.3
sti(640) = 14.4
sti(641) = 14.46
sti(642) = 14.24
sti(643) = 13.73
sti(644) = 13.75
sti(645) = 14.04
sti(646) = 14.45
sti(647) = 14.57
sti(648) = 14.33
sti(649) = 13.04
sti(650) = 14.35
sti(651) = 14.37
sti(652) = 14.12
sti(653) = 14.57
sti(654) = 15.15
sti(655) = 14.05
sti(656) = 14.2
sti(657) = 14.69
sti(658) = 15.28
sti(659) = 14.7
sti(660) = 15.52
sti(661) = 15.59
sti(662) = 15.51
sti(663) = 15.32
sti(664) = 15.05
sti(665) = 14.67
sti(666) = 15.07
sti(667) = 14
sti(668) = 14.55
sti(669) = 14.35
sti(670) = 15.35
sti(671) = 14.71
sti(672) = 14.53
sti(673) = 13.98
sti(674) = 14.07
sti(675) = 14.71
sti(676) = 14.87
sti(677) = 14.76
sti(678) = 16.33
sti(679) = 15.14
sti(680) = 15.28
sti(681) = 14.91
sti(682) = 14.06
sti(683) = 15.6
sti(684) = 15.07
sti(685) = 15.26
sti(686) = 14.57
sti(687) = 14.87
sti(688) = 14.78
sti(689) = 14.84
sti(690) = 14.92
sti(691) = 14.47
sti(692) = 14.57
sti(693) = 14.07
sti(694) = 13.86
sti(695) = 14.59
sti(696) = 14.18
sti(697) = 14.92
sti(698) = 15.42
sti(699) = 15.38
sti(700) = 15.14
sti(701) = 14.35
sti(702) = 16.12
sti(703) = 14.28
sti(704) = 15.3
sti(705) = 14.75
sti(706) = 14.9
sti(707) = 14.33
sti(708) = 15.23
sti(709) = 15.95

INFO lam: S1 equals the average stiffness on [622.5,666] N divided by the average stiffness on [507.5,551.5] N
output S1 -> 1.3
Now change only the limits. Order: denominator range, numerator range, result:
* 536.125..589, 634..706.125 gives 1.16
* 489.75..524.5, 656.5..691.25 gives 1.30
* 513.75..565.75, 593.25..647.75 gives 1.29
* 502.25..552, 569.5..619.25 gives 1.25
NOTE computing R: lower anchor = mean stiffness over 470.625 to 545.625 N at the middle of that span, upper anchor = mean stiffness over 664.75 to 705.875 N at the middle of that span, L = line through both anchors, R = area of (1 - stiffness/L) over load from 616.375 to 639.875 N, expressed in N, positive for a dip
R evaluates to -3.4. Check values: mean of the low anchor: 11.1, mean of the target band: 15.6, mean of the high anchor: 14.8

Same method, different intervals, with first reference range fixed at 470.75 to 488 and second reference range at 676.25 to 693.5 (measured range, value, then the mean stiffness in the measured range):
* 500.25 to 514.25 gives -0.8 N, 11.5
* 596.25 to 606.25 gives -0.9 N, 14.3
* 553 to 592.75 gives -2.3 N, 13.1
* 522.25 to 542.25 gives 0.2 N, 11.4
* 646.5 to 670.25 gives -0.6 N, 14.7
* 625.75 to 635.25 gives -1.1 N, 15.3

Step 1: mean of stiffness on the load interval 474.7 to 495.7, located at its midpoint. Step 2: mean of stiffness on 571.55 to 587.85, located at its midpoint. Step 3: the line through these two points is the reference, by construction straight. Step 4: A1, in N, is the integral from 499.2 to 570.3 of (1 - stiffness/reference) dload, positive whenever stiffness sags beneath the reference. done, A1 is 2.3 N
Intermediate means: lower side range 10.6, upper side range 13.6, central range 11.8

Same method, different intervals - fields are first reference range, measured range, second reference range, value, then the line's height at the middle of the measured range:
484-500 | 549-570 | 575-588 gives 0.78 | 13.1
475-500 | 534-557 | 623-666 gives 1.22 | 12.2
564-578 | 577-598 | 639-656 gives 0.49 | 13.7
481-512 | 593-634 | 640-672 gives -4.82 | 13.7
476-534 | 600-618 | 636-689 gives -2.91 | 13.5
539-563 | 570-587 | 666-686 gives -1.45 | 12.5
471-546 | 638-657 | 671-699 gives -0.31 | 14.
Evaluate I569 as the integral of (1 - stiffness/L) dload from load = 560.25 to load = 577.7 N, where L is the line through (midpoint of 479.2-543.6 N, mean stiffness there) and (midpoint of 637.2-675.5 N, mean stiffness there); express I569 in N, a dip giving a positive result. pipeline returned -0.9 N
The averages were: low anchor 11.3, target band 13.3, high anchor 14.5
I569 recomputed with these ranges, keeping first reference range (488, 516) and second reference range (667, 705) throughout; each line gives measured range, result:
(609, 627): -3.7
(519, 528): 0.3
